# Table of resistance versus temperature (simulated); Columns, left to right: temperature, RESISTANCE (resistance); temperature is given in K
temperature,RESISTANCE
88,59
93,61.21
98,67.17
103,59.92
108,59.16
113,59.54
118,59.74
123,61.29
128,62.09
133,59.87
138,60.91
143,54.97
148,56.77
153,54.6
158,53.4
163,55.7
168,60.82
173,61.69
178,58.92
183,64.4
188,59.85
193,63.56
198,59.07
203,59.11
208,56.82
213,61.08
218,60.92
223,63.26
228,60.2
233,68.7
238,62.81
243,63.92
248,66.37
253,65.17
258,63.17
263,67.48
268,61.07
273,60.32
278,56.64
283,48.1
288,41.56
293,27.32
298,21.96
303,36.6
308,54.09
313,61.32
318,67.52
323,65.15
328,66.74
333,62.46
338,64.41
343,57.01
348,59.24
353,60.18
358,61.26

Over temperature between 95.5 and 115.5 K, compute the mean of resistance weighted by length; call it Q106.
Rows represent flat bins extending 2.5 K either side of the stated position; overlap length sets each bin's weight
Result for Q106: 61.4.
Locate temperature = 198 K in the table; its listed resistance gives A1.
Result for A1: 59.07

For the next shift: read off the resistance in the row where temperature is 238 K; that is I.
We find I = 62.81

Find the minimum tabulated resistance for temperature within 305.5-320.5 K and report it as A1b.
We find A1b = 54.09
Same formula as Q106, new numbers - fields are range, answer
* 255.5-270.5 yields 63.9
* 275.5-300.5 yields 39.1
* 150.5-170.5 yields 56.1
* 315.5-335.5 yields 65.5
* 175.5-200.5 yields 61.2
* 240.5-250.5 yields 65.1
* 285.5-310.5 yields 36.3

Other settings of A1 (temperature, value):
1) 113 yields 59.54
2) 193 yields 63.56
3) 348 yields 59.24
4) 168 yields 60.82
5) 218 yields 60.92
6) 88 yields 59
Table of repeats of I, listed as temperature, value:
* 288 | 41.56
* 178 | 58.92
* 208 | 56.82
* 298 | 21.96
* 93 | 61.21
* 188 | 59.85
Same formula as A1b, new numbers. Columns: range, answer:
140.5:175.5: 53.4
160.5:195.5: 55.7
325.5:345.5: 57.01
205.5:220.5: 56.82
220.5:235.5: 60.2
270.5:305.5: 21.96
